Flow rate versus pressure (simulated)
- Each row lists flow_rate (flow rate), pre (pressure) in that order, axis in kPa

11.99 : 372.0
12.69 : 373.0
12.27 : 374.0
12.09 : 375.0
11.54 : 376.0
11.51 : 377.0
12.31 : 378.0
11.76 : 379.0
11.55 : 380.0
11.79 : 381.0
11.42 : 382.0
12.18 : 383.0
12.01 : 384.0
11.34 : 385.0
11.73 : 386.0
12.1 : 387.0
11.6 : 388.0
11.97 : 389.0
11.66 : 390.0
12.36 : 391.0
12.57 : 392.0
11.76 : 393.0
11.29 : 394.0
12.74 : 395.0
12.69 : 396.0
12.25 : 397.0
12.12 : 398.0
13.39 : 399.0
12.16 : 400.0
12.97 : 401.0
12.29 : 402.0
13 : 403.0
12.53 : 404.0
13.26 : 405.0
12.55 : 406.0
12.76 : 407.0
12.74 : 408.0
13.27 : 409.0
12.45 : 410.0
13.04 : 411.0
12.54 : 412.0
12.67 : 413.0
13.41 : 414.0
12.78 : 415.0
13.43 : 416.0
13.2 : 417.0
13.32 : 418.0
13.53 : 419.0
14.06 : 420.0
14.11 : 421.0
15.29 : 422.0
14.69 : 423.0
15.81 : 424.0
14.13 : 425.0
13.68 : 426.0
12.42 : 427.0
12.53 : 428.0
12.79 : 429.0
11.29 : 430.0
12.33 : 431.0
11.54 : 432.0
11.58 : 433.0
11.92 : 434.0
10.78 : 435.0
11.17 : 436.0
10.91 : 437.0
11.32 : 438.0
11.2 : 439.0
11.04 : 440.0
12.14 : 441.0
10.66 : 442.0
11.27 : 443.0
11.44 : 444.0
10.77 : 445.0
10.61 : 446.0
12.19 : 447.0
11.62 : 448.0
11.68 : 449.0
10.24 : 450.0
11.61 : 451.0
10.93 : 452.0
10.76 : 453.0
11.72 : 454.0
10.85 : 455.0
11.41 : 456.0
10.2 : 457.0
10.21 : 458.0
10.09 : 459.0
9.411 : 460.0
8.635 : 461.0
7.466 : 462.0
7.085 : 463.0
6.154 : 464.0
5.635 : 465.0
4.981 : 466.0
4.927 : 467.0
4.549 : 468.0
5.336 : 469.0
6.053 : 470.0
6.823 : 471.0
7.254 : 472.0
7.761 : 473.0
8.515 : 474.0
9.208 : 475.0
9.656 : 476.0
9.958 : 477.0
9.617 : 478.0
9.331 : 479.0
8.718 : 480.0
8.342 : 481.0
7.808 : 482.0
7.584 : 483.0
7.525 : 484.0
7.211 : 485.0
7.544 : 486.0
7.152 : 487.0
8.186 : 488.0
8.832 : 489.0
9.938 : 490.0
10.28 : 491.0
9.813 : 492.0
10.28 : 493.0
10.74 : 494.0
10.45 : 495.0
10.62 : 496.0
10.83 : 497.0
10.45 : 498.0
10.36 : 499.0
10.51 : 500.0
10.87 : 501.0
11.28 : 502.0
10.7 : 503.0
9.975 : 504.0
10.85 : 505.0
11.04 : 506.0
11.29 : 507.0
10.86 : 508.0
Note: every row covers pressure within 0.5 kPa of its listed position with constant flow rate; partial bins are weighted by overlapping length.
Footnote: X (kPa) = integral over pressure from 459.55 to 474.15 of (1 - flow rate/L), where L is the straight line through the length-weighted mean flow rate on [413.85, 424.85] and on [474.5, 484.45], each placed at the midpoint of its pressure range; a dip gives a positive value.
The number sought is 4.8 kPa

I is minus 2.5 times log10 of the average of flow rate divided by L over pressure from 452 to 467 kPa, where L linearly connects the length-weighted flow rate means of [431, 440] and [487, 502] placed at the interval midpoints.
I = 0.22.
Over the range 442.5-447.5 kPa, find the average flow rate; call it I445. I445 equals 11.3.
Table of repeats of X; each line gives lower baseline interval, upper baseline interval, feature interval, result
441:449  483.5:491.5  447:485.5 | 4.70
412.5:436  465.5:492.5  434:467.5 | 1.78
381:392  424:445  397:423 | -2.67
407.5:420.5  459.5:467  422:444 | -3.03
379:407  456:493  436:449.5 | -2.26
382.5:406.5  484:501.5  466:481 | 3.66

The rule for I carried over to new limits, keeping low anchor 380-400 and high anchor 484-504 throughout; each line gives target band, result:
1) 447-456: -0.06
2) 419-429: -0.23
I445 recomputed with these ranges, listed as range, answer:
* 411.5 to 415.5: 12.8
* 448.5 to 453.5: 11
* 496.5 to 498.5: 10.6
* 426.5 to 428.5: 12.5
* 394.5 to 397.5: 12.6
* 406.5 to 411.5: 12.9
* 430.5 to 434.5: 11.8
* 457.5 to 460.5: 9.9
